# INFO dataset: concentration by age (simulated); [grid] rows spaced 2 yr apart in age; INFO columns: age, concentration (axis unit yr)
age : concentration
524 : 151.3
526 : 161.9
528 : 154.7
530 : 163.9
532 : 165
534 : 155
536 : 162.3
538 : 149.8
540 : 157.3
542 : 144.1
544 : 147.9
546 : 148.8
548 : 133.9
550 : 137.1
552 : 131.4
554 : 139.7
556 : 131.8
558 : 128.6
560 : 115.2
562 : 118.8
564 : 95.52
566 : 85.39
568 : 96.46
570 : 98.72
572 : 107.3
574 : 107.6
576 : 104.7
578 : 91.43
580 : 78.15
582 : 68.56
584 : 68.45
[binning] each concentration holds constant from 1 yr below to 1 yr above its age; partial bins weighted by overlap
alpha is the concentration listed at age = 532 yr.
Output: 165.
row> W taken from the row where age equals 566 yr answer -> 85.39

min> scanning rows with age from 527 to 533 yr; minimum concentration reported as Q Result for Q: 154.7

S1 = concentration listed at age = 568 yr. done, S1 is 96.46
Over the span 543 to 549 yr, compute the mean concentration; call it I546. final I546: 144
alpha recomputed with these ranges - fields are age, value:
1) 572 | 107.3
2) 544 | 147.9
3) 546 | 148.8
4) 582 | 68.56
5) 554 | 139.7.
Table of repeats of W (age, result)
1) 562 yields 118.8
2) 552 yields 131.4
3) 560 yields 115.2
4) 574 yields 107.6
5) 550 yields 137.1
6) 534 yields 155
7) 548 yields 133.9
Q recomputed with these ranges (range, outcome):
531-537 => 155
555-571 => 85.39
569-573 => 98.72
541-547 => 144.1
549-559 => 128.6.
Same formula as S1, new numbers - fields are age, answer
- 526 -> 161.9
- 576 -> 104.7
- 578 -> 91.43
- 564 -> 95.52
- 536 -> 162.3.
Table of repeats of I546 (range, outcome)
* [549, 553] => 134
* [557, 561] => 122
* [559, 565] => 110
